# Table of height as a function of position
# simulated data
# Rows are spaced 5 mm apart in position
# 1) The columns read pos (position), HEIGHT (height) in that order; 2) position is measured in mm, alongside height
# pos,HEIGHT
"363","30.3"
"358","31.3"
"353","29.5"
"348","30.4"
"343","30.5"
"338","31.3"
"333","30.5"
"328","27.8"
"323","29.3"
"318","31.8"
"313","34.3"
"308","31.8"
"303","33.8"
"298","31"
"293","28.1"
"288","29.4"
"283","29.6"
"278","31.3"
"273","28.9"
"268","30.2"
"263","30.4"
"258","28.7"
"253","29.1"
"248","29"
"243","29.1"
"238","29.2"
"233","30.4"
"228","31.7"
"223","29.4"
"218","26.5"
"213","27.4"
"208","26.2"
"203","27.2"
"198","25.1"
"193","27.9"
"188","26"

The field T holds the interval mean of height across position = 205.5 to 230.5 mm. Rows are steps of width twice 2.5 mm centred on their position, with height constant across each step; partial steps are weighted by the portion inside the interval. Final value 28.2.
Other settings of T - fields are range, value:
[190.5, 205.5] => 26.7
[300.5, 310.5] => 32.8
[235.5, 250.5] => 29.1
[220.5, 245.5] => 30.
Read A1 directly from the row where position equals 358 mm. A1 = 31.3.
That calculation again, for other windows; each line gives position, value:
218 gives 26.5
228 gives 31.7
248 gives 29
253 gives 29.1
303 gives 33.8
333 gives 30.5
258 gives 28.7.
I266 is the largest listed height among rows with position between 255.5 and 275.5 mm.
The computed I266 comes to 30.4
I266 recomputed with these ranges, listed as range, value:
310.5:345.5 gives 34.3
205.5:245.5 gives 31.7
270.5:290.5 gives 31.3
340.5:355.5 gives 30.5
